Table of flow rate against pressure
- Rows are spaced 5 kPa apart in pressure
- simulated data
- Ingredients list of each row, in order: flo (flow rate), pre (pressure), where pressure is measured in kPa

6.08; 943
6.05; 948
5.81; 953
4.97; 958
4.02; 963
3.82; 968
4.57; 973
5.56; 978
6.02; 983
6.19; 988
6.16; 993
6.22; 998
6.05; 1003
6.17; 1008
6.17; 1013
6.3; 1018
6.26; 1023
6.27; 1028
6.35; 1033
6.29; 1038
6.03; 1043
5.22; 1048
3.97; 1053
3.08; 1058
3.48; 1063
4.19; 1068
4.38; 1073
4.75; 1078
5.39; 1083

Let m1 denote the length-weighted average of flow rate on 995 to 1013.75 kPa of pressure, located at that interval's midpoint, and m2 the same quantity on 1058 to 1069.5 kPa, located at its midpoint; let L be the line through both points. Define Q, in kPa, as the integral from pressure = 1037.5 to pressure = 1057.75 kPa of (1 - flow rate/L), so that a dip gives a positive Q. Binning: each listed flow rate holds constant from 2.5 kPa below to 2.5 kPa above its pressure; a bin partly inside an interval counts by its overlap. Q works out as -3.1 kPa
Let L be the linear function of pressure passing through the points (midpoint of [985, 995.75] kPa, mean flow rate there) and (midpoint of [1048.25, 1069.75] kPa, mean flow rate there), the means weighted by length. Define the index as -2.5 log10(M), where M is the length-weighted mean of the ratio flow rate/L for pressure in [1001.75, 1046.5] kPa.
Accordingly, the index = -0.24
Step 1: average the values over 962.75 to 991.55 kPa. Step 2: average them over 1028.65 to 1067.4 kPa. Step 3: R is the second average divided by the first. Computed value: 0.96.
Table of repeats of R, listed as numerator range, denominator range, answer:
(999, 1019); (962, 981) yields 1.35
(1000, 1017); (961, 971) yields 1.56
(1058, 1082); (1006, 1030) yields 0.67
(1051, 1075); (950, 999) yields 0.72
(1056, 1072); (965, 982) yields 0.77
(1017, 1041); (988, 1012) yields 1.02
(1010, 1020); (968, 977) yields 1.38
